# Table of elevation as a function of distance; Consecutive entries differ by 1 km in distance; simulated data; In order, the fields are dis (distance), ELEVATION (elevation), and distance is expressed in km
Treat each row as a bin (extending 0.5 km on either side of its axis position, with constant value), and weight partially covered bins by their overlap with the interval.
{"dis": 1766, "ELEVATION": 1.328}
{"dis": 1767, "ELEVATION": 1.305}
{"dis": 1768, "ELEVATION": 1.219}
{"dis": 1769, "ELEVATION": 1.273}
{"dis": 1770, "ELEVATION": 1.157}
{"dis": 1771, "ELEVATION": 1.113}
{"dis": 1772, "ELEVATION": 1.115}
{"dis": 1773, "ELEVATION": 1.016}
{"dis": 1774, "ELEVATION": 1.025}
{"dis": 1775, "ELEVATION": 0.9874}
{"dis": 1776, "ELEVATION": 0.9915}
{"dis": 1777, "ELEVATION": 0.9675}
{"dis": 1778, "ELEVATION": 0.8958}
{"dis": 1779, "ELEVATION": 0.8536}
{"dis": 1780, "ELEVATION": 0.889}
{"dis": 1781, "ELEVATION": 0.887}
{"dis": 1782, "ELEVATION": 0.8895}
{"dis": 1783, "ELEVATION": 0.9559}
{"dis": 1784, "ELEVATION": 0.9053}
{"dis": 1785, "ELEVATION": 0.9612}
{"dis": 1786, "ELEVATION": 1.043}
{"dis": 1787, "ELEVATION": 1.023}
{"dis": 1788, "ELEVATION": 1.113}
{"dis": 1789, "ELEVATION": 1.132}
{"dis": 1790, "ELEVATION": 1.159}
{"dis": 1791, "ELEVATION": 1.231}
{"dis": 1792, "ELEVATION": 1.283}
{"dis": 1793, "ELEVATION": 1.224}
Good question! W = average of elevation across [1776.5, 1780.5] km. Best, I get 0.901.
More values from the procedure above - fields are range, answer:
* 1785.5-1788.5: 1.06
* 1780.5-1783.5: 0.911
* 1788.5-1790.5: 1.15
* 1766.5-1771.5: 1.21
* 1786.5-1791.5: 1.13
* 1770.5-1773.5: 1.08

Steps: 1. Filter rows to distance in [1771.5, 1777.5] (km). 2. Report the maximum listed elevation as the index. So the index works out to 1.115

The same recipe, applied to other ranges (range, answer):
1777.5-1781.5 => 0.8958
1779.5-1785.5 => 0.9612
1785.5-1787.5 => 1.043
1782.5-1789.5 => 1.132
